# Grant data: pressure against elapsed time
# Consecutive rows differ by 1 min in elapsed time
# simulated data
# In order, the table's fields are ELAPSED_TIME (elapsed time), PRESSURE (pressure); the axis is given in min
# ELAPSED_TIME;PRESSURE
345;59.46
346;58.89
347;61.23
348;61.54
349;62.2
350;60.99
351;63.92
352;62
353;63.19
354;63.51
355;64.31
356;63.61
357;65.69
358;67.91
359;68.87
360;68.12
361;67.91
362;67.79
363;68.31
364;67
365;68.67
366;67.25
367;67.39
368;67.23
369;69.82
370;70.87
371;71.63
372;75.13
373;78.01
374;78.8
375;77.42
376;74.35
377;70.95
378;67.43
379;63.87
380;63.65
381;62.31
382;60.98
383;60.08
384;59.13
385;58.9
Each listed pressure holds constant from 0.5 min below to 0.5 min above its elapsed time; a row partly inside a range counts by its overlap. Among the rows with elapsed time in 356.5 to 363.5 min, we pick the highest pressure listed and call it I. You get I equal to 68.87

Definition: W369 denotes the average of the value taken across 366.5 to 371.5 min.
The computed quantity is 69.4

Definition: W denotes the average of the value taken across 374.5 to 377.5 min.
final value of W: 74.2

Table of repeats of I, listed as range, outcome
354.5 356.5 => 64.31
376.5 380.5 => 70.95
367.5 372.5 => 75.13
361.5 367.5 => 68.67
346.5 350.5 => 62.2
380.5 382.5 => 62.31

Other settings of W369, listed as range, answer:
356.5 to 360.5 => 67.6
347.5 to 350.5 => 61.6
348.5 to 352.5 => 62.3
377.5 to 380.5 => 65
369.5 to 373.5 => 73.9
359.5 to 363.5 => 68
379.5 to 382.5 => 62.3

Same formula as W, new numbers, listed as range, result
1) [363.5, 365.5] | 67.8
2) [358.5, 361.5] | 68.3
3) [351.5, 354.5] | 62.9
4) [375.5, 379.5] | 69.2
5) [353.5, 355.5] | 63.9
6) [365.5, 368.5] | 67.3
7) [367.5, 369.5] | 68.5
